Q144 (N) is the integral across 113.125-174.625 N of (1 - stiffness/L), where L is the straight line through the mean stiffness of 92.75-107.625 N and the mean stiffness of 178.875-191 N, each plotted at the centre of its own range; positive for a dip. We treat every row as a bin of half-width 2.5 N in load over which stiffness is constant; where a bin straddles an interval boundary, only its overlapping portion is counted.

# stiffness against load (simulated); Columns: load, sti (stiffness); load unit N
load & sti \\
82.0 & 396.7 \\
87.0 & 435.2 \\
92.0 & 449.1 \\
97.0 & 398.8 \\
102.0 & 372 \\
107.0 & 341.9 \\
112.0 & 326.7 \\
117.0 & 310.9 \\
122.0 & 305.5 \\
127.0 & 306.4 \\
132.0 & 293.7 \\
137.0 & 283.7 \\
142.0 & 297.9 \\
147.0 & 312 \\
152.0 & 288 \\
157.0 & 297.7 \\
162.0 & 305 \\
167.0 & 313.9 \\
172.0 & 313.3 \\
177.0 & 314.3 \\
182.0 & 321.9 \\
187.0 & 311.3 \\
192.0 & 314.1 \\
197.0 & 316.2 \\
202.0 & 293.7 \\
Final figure 8.0 N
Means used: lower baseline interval 384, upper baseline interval 316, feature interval 303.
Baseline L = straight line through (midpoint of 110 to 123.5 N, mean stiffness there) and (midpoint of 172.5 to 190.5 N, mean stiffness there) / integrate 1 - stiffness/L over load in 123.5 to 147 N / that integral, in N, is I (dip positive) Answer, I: 1.3 N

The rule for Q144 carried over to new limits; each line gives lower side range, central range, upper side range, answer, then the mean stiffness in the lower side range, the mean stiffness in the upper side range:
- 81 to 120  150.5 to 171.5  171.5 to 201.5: 1.9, 377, 314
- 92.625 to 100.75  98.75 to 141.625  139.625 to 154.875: 4.6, 406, 299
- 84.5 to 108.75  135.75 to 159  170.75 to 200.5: 3.6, 401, 315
